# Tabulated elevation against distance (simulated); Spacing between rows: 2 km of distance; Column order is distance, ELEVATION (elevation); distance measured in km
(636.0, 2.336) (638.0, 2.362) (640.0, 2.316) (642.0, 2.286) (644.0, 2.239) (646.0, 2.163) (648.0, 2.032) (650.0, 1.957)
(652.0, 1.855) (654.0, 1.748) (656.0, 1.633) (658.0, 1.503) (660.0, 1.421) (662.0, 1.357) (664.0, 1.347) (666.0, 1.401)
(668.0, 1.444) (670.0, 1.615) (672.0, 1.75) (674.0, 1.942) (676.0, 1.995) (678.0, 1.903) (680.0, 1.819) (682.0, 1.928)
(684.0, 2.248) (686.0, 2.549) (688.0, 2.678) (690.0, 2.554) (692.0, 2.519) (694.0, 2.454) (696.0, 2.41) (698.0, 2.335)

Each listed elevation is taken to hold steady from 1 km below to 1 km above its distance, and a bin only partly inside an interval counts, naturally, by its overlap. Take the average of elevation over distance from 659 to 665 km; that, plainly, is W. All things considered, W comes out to 1.38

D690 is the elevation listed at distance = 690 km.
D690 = 2.554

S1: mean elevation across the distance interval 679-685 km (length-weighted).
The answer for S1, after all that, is 2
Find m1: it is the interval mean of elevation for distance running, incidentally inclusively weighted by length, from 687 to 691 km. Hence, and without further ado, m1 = 2.62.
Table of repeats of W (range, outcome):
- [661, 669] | 1.39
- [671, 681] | 1.88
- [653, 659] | 1.63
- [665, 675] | 1.63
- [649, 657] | 1.8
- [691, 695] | 2.49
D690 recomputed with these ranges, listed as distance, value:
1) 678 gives 1.903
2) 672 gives 1.75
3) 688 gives 2.678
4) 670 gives 1.615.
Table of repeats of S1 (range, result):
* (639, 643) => 2.3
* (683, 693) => 2.51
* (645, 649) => 2.1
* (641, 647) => 2.23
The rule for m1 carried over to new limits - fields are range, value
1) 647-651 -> 1.99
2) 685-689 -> 2.61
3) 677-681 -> 1.86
